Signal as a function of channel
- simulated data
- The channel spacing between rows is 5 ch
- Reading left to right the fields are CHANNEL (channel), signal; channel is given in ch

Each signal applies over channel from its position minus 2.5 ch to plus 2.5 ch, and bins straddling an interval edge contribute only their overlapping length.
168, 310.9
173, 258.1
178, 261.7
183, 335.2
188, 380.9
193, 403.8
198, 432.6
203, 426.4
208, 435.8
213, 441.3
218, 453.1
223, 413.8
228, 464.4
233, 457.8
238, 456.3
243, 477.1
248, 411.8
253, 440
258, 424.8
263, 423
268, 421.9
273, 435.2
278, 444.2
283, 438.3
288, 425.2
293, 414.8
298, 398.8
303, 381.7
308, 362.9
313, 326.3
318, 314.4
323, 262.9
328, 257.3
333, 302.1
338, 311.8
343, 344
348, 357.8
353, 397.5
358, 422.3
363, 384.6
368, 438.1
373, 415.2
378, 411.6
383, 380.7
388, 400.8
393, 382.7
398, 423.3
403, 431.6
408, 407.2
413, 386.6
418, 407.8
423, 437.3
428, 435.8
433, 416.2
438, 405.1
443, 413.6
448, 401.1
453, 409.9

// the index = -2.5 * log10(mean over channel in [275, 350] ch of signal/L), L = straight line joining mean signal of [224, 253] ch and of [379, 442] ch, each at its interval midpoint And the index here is 0.21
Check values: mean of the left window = 450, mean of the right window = 410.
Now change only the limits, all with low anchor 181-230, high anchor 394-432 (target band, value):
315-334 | 0.42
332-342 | 0.31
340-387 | 0.06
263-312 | 0.02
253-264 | -0.02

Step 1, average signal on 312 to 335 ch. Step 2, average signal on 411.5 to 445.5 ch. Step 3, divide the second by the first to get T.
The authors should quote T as 1.4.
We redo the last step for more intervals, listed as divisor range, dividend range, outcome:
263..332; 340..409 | 1.06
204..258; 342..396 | 0.89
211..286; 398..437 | 0.95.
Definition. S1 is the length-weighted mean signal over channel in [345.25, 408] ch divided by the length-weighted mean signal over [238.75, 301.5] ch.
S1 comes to 0.9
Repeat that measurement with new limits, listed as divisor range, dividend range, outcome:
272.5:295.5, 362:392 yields 0.94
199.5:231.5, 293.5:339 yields 0.75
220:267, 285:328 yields 0.81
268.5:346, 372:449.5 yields 1.13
